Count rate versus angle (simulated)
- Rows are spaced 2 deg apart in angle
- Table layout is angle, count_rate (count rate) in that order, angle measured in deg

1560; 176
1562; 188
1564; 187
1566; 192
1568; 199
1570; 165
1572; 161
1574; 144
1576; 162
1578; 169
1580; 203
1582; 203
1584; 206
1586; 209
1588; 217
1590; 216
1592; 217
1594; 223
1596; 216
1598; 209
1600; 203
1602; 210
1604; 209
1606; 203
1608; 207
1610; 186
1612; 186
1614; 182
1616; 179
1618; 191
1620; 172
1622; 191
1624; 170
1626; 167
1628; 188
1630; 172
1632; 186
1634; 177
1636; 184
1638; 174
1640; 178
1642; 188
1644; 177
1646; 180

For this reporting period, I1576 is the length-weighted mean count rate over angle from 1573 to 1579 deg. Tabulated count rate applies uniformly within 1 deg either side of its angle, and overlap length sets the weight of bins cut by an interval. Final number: 158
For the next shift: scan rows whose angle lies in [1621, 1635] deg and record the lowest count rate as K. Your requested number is 167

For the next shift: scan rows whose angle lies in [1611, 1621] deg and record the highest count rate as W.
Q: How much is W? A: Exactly 191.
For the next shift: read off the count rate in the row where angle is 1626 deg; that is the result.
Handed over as 167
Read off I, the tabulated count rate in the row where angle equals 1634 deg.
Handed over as 177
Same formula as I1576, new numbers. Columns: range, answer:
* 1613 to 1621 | 181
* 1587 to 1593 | 217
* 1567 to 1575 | 167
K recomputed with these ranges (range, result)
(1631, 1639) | 174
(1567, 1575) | 144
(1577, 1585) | 169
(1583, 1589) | 206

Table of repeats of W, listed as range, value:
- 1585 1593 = 217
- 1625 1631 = 188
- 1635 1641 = 184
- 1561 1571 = 199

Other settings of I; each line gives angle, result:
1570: 165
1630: 172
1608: 207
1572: 161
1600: 203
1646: 180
